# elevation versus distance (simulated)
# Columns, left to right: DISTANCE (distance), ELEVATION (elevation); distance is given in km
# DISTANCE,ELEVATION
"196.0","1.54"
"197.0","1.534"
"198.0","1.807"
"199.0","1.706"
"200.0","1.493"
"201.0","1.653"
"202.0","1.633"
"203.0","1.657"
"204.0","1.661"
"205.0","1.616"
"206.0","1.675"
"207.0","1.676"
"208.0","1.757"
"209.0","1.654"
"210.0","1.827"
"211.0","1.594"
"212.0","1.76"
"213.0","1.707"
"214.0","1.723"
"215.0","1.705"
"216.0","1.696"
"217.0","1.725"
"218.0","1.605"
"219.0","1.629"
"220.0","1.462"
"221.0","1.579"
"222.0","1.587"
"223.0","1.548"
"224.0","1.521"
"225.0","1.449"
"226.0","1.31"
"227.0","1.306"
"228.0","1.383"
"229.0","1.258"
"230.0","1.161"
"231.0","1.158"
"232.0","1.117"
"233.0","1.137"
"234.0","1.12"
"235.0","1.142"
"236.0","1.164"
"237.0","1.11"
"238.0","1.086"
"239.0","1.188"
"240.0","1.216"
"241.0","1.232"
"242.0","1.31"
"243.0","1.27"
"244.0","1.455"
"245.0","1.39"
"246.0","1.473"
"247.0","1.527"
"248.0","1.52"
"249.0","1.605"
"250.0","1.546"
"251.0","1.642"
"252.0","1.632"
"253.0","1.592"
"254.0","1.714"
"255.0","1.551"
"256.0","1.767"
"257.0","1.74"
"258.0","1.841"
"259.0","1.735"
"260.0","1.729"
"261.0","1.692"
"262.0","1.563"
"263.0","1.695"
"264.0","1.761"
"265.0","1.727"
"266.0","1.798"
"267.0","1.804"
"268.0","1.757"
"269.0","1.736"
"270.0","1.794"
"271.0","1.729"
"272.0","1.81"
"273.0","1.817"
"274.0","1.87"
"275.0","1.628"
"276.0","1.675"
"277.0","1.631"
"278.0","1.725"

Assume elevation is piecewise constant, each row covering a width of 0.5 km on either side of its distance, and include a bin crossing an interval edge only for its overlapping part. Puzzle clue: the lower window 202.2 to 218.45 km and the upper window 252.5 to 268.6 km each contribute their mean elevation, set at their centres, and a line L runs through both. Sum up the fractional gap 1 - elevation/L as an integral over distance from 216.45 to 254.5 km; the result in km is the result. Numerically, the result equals 7.0 km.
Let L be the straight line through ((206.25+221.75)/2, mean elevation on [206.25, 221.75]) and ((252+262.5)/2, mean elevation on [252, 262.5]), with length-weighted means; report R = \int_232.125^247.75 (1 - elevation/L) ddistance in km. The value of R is 4.0 km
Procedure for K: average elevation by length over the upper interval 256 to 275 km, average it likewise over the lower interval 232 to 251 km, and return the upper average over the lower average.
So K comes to 1.34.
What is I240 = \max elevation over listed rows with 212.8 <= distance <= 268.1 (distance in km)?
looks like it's 1.841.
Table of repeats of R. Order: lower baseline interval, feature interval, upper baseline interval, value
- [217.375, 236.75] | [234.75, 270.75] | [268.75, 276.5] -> 0.9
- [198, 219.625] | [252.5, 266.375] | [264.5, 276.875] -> 0.3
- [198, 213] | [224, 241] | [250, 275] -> 4.8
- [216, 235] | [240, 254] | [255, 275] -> 1.0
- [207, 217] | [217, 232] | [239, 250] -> 1.6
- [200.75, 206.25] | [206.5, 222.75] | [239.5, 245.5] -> -1.2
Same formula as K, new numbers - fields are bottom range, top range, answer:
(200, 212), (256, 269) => 1.04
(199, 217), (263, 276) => 1.05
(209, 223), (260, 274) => 1.06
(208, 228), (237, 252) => 0.87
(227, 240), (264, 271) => 1.50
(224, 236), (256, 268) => 1.40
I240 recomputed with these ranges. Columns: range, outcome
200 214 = 1.827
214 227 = 1.725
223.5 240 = 1.521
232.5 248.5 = 1.527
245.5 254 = 1.714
